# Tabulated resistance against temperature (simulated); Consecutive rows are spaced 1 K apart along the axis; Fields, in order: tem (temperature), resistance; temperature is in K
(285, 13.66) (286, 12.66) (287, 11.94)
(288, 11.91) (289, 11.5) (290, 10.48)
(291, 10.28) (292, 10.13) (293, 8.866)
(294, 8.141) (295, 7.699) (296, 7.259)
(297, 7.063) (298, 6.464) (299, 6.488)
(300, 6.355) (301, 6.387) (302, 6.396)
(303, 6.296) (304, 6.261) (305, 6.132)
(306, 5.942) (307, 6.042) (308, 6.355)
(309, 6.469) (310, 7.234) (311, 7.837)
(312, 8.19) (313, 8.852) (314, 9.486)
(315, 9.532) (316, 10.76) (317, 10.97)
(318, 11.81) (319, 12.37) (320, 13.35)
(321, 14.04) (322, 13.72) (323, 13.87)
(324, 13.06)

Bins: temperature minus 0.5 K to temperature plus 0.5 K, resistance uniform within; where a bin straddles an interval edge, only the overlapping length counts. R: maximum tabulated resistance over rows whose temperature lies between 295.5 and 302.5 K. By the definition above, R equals 7.259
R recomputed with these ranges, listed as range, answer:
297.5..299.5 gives 6.488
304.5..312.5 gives 8.19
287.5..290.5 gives 11.91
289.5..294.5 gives 10.48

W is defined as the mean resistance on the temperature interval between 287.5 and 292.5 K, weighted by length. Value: 10.9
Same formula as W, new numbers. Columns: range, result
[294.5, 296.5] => 7.48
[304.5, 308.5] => 6.12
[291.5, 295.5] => 8.71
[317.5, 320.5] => 12.5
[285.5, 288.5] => 12.2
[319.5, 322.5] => 13.7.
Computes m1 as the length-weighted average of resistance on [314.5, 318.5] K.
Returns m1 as 10.8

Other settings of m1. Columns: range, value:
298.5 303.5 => 6.38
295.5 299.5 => 6.82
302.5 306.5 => 6.16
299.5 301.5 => 6.37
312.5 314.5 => 9.17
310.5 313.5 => 8.29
